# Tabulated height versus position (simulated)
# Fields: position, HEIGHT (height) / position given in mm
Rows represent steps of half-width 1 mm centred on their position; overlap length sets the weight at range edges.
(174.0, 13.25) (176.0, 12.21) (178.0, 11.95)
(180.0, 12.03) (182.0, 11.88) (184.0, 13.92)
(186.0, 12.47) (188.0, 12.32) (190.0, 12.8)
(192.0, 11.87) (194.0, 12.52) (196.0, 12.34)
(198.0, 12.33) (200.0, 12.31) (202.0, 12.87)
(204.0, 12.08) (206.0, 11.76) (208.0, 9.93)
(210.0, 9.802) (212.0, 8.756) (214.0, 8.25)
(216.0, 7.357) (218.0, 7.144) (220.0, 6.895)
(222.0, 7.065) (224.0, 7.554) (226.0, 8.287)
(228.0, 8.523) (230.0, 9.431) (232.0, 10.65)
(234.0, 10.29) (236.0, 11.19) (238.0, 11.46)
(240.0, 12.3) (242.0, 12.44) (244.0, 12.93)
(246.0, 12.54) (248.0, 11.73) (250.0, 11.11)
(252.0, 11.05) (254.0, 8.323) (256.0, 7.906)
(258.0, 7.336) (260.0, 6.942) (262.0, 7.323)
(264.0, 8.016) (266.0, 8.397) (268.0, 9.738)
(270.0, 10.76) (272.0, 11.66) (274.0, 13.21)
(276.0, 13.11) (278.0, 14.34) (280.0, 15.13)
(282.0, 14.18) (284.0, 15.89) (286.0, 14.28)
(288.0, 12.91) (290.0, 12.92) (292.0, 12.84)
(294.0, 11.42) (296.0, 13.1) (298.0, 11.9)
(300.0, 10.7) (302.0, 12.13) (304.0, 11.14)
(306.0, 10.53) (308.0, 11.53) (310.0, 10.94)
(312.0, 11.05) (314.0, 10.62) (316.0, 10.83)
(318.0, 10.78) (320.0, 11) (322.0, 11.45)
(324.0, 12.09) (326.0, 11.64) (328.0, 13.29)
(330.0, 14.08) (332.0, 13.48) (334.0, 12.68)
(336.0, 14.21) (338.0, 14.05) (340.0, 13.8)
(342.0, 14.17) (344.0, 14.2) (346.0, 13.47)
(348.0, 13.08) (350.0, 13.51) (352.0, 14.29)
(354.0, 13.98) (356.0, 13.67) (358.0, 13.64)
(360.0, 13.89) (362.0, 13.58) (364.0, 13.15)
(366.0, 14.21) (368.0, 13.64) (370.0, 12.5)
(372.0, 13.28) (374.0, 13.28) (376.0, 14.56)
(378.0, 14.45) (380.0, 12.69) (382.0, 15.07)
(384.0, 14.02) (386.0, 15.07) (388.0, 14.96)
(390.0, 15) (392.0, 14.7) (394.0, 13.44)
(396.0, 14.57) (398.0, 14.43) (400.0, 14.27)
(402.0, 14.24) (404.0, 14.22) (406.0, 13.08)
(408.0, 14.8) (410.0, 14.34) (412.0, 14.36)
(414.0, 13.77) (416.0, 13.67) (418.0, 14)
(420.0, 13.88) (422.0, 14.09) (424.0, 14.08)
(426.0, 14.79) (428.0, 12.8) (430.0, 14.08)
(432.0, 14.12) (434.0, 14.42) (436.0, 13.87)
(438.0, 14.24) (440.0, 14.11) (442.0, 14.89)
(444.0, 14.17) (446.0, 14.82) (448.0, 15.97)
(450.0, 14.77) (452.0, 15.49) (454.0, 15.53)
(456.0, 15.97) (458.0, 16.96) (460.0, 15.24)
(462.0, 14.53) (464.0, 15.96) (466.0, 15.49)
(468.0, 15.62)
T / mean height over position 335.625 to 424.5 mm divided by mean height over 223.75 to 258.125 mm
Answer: 1.3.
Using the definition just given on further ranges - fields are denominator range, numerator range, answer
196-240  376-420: 1.45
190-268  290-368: 1.26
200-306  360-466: 1.33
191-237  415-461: 1.47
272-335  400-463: 1.17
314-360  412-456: 1.11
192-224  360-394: 1.39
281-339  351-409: 1.14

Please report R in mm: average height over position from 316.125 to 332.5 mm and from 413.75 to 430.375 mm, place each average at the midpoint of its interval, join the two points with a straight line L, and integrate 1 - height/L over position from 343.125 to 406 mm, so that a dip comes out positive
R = -4.4 mm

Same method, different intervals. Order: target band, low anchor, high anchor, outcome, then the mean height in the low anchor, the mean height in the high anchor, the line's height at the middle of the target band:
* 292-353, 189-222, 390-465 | 1.1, 10.5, 14.5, 12.6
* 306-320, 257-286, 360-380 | 1.5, 11.3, 13.6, 12.2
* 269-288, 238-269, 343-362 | -4.7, 9.92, 13.7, 10.9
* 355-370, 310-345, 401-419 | -0.5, 12.5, 14.1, 13.2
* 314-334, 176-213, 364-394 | 2.1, 11.9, 14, 13.4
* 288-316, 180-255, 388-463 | 1.4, 10.7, 14.5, 12.3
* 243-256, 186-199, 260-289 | 1.1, 12.4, 11.9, 12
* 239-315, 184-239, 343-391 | 2.7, 10.4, 13.9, 11.9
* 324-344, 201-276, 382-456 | -1.9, 9.85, 14.4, 12.3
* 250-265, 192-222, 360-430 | 3.9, 10.3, 14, 11.3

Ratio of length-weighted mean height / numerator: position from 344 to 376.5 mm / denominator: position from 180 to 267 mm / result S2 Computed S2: 1.32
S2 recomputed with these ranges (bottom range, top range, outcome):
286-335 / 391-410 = 1.19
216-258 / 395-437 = 1.44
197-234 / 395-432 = 1.48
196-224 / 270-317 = 1.27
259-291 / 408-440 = 1.19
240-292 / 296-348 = 1.07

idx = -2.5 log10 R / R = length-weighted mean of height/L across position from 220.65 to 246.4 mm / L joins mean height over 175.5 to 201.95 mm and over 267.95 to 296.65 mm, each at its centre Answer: 0.24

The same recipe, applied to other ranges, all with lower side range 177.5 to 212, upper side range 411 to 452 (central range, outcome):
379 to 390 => -0.046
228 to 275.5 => 0.214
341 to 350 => -0.021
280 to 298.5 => -0.043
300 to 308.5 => 0.161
